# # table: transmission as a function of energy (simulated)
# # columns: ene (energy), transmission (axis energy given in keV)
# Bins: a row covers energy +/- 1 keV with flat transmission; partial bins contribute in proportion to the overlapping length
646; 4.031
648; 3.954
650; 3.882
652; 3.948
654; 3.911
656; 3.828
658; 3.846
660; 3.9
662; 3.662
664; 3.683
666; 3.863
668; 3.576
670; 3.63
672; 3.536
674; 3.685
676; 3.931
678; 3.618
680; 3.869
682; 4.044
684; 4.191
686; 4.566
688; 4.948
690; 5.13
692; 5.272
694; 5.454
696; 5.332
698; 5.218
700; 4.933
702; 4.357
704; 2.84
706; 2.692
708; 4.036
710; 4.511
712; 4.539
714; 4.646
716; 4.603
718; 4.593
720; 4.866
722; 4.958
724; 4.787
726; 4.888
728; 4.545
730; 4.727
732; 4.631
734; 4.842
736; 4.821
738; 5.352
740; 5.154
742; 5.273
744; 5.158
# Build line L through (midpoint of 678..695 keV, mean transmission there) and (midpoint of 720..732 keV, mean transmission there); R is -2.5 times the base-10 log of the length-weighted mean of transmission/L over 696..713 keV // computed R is 0.12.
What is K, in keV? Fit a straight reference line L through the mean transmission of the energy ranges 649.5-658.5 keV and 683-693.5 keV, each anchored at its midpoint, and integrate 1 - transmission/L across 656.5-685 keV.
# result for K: 3.7 keV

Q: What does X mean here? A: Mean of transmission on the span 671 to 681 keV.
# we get 3.73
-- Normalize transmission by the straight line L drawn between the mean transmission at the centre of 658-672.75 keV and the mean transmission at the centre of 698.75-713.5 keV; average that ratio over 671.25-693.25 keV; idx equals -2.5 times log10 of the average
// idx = -0.11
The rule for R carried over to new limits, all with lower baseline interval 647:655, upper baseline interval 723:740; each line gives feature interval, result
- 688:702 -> -0.16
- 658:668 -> 0.08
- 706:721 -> 0.05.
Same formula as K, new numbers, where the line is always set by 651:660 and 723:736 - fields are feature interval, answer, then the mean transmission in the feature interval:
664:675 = 1.05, 3.66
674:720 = -0.57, 4.42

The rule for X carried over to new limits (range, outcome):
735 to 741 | 5.11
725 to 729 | 4.72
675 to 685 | 3.93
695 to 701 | 5.16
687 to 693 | 5.12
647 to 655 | 3.92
